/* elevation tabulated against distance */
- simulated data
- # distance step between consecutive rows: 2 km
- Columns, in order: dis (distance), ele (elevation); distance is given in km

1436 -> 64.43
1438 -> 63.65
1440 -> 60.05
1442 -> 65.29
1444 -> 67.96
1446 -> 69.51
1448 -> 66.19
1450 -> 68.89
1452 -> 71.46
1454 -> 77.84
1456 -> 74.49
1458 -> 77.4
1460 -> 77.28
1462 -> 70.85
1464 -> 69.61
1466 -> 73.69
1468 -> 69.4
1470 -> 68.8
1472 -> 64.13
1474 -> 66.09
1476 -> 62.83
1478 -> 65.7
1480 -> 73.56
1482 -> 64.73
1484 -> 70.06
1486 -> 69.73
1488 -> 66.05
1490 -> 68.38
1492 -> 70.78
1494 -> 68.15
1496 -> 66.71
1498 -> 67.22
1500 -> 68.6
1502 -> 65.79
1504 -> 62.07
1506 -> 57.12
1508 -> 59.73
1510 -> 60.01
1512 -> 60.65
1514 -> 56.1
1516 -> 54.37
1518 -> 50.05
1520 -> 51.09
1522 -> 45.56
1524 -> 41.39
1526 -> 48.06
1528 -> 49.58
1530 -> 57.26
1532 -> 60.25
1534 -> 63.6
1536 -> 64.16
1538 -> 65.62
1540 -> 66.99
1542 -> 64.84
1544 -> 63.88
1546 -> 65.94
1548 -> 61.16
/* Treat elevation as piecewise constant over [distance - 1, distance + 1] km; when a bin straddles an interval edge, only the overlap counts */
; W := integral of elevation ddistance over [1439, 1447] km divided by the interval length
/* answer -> 65.7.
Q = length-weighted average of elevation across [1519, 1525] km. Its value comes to 46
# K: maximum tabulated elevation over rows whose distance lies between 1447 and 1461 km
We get 77.84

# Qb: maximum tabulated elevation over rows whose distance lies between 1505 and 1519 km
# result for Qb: 60.65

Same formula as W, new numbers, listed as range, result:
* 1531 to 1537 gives 62.7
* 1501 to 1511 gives 60.9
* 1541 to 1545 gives 64.4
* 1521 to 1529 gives 46.1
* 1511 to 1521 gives 54.5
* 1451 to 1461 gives 75.7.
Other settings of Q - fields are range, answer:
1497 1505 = 65.9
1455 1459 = 75.9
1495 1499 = 67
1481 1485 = 67.4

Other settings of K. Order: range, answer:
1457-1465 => 77.4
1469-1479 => 68.8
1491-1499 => 70.78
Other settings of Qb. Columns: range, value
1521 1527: 48.06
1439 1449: 69.51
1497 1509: 68.6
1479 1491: 73.56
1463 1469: 73.69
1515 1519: 54.37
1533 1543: 66.99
